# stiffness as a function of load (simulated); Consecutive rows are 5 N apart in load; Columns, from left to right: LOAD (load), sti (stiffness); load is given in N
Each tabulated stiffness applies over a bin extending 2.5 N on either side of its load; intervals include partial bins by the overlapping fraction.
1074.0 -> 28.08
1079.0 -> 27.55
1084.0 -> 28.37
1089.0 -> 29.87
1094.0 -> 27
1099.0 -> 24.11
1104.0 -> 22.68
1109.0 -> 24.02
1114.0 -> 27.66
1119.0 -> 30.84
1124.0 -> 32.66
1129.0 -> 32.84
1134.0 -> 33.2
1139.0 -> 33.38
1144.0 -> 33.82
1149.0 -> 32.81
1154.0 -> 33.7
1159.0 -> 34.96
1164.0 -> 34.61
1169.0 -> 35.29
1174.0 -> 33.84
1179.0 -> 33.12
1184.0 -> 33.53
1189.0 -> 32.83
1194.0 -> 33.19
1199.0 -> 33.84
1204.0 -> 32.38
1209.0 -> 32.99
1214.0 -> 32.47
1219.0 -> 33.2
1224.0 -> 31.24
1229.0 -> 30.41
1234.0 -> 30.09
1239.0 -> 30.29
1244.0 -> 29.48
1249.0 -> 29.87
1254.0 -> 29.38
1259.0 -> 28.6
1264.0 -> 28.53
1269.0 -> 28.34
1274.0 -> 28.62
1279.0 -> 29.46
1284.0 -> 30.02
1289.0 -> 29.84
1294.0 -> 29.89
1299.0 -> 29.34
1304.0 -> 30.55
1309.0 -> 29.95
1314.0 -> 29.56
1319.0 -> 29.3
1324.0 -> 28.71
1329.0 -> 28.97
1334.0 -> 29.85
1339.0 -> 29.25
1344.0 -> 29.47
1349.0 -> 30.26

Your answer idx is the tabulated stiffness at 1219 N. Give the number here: 33.2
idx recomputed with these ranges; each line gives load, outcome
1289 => 29.84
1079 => 27.55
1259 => 28.6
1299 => 29.34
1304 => 30.55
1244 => 29.48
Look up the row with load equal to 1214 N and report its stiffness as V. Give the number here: 32.47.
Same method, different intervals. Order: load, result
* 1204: 32.38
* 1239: 30.29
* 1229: 30.41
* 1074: 28.08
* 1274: 28.62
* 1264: 28.53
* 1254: 29.38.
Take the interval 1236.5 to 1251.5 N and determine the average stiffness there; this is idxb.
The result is 29.9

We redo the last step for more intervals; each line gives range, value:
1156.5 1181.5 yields 34.4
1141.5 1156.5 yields 33.4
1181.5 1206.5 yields 33.2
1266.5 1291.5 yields 29.3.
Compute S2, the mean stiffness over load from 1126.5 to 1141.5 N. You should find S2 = 33.1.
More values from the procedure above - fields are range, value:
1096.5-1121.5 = 25.9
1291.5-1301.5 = 29.6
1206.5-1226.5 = 32.5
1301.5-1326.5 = 29.6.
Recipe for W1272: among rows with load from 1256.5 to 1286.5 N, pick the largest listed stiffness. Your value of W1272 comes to 30.02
